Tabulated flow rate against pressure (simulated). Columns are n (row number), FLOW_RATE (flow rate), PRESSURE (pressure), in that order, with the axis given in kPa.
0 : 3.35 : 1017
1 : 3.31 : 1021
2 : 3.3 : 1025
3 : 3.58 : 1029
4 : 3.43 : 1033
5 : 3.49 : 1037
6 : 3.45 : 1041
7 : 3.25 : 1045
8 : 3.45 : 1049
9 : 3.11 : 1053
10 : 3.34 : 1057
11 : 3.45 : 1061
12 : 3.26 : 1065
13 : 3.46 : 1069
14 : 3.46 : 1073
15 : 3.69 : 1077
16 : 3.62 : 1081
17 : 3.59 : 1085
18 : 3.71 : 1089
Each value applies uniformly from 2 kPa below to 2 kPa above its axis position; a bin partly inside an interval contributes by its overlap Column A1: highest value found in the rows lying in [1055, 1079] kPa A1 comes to 3.69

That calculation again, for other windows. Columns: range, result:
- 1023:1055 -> 3.58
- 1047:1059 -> 3.45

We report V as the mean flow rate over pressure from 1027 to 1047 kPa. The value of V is 3.44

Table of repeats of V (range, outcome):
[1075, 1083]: 3.66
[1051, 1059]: 3.22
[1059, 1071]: 3.39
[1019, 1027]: 3.3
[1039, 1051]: 3.38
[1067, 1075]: 3.46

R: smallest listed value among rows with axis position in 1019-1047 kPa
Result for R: 3.25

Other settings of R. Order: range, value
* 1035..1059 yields 3.11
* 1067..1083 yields 3.46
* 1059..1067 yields 3.26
